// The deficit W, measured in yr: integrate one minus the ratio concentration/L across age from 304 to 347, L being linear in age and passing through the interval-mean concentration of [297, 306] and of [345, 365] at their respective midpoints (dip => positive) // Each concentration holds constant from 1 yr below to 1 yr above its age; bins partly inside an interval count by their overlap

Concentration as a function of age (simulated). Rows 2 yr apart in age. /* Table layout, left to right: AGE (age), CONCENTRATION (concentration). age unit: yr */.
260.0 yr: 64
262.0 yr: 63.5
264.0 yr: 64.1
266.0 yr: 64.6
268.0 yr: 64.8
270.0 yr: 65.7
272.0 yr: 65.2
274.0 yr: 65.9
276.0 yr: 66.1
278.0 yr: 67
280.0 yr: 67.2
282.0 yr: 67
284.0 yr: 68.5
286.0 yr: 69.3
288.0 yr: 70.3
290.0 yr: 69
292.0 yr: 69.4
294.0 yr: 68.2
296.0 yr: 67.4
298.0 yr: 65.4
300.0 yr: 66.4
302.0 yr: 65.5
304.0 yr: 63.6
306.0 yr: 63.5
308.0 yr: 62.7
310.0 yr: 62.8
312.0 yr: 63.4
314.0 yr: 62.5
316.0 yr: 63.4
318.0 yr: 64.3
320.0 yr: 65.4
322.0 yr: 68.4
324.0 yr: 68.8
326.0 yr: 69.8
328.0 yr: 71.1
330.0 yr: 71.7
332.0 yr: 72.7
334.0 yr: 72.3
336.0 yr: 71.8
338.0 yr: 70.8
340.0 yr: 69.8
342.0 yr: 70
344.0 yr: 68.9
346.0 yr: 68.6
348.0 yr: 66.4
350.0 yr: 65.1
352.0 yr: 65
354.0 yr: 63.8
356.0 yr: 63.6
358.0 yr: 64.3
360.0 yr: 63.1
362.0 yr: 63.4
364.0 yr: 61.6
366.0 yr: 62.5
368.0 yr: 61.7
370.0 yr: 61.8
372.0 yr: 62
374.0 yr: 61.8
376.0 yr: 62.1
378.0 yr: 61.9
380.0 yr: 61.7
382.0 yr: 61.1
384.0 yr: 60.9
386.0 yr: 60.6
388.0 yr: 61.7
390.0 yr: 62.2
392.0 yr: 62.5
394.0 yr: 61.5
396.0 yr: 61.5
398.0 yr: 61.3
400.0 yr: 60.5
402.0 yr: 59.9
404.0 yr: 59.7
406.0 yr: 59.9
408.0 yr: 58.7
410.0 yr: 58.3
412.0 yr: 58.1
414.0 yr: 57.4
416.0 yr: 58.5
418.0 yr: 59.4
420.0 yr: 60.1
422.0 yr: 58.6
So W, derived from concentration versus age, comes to -1.9 yr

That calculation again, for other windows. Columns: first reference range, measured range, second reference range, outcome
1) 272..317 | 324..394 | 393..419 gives -3.2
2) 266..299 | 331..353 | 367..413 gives -1.9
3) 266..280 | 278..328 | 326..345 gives 1.3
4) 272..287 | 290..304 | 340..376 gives -0.1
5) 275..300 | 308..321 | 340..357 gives 0.7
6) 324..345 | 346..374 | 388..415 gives 1.4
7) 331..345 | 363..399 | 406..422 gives 1.3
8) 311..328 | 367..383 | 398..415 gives 0.0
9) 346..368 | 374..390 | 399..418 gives 0.0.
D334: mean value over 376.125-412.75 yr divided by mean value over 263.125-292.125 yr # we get 0.91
